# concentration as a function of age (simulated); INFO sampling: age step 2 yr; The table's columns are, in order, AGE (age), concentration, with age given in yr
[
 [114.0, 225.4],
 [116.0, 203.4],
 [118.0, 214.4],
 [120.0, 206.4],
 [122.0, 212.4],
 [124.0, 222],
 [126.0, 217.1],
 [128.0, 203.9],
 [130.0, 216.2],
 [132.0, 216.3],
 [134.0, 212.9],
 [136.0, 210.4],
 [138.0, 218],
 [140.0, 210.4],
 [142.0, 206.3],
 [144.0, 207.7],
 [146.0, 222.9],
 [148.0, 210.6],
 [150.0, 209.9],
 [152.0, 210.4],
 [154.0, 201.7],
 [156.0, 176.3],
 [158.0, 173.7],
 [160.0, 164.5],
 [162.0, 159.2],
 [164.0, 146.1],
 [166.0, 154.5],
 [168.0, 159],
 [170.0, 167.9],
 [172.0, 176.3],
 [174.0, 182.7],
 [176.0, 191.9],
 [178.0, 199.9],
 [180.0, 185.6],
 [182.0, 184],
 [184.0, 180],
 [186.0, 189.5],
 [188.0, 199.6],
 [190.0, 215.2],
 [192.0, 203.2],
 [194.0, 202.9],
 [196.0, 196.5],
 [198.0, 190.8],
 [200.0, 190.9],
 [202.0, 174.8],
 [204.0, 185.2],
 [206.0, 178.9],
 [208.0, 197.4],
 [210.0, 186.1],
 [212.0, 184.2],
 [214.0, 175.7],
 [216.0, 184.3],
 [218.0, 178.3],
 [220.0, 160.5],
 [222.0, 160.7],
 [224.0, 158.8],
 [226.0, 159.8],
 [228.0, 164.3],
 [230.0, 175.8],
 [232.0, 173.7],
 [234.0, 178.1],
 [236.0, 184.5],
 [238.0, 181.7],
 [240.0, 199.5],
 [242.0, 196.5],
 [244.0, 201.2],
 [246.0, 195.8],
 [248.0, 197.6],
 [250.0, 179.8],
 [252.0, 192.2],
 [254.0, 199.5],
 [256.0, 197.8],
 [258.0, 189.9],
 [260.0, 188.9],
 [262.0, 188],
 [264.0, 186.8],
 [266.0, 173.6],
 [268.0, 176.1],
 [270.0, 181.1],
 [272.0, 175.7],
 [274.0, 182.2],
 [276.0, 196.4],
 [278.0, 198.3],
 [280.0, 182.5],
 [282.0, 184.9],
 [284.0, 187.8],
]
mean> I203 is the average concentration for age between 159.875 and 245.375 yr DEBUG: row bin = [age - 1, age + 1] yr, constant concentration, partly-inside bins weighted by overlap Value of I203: 181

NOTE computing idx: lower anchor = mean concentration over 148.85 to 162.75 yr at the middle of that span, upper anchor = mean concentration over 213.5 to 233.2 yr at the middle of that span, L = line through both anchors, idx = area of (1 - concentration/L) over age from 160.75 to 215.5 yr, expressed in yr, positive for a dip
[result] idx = -1.8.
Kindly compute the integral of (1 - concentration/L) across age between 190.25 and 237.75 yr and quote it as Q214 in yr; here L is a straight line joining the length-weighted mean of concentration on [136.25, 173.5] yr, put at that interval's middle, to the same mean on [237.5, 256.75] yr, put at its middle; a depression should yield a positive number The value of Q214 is 2.8 yr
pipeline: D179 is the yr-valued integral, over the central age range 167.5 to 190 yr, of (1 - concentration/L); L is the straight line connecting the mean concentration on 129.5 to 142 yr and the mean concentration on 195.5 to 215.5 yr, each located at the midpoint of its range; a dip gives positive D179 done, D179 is 1.2 yr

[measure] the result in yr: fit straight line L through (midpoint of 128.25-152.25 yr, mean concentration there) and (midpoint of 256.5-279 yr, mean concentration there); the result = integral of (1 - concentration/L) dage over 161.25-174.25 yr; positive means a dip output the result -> 2.8 yr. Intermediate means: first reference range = 212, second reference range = 185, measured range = 163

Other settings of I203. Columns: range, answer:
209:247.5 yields 179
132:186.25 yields 190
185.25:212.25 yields 193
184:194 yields 200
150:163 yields 183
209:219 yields 182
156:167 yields 161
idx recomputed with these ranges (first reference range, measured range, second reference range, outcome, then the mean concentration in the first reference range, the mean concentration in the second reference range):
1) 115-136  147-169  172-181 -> 2.09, 212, 188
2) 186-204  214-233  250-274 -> 2.25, 196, 186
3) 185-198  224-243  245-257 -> 1.69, 200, 194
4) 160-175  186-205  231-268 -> -2.53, 164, 189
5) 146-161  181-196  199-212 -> -0.64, 194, 185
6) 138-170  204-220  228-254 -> 0.46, 188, 188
